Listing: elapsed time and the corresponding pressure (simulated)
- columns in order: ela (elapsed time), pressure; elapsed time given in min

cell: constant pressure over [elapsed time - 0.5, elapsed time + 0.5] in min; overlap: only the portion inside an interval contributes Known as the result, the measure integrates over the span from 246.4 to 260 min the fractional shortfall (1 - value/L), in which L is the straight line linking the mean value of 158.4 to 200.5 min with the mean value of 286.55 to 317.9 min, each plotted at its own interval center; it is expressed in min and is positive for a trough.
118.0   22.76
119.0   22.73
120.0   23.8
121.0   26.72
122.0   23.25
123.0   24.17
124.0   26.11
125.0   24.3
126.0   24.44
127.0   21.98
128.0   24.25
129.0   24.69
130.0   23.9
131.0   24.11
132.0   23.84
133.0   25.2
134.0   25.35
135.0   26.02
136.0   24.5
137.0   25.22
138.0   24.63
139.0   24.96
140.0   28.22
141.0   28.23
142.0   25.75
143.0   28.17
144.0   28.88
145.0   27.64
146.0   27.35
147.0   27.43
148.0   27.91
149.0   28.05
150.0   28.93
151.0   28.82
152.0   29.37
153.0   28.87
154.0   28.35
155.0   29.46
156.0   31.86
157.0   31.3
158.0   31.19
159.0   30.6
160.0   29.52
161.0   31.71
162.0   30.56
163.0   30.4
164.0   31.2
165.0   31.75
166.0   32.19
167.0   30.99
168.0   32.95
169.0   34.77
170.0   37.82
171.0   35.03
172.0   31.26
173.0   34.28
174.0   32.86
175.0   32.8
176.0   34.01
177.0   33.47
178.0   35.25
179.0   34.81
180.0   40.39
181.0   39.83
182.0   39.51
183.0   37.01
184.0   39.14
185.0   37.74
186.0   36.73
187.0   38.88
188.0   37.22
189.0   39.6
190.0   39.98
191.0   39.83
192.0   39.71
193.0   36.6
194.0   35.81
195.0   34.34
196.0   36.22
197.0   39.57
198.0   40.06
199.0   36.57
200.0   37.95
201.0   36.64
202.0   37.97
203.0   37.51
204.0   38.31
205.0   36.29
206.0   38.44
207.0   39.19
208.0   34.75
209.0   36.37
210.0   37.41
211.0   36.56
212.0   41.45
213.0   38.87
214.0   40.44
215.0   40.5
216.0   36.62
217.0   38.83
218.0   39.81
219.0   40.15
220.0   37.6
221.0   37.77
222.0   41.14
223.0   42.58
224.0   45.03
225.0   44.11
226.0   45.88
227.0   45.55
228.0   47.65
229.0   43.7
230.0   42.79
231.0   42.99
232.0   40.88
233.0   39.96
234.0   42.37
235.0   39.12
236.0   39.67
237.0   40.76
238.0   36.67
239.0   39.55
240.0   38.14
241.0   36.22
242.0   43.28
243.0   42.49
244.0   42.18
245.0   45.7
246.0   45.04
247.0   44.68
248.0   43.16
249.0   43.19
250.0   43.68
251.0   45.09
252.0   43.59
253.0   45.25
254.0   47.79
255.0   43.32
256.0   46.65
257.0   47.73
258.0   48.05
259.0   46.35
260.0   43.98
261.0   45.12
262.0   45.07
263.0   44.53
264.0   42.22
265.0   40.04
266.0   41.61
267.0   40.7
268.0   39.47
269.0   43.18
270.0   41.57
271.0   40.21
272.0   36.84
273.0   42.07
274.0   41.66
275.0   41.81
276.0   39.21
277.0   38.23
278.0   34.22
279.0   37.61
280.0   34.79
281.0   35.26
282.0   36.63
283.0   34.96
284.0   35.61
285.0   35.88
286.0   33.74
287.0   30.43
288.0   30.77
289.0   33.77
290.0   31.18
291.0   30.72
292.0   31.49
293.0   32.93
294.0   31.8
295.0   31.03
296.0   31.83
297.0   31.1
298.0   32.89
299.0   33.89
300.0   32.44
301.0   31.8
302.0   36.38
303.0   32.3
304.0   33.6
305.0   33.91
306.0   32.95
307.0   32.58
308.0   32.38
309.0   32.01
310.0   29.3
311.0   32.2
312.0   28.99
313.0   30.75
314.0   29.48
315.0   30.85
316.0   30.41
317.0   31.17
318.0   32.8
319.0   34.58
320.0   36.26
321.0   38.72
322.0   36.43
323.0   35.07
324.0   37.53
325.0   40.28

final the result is -4.9 min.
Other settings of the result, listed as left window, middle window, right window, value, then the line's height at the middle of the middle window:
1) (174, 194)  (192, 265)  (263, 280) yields -4.5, 38.7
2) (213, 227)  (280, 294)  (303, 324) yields 0.7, 35.1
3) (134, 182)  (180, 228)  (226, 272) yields -2.9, 36.8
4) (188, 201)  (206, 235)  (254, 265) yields 0.1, 40.8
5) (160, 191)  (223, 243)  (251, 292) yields -2.1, 37.9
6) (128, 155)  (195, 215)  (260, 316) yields -4.9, 30.5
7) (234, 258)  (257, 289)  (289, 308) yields -1.5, 37.5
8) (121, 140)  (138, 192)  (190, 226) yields -2.7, 30.9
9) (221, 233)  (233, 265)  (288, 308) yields -2.6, 40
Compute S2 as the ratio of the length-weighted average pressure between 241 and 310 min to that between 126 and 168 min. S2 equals 1.38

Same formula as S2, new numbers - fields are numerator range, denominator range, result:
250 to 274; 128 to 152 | 1.64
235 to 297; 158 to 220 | 1.09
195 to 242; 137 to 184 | 1.27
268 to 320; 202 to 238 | 0.85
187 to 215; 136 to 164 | 1.33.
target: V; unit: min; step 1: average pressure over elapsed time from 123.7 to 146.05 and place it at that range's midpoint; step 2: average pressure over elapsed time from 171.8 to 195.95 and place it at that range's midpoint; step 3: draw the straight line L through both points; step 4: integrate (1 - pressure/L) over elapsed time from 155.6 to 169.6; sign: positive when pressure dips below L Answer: 0.1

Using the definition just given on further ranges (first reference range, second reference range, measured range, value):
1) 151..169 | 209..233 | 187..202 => -0.54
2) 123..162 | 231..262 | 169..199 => -3.02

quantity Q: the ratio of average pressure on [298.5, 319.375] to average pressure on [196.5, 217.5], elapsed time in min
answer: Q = 0.84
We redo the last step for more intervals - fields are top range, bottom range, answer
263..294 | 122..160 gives 1.38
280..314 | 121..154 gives 1.25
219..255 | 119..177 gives 1.49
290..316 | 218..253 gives 0.76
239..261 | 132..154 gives 1.63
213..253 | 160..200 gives 1.17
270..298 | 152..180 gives 1.09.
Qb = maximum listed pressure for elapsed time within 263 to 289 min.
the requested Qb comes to 44.53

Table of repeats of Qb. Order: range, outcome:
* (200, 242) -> 47.65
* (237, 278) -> 48.05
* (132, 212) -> 41.45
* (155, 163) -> 31.86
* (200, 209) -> 39.19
